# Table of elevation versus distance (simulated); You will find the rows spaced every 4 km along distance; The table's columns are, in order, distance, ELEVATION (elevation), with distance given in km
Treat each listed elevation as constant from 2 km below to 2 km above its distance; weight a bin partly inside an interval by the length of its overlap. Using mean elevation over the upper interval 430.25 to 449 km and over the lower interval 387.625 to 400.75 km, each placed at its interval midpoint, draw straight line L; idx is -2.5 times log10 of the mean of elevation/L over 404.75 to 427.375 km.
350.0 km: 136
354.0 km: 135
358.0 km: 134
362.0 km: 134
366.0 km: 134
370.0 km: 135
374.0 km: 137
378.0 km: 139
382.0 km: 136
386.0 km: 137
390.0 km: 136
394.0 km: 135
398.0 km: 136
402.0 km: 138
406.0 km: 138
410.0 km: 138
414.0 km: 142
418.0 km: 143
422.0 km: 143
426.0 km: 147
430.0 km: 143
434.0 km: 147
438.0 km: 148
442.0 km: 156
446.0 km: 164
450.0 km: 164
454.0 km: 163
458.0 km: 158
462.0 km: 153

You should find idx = 0.02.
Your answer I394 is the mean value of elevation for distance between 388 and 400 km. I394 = 136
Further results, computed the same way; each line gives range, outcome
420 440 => 146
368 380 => 137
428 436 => 145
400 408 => 138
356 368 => 134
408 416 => 140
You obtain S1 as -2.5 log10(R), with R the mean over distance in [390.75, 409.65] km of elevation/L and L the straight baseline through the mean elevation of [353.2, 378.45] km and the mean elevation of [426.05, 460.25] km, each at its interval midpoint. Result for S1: 0.06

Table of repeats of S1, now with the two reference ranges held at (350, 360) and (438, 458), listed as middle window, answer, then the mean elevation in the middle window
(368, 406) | 0.05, 137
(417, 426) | 0.07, 144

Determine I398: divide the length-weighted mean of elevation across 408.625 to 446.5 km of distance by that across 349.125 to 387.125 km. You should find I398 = 1.1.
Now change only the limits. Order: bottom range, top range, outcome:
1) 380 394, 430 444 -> 1.10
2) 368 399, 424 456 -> 1.13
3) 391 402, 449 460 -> 1.19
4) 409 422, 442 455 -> 1.15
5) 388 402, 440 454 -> 1.19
